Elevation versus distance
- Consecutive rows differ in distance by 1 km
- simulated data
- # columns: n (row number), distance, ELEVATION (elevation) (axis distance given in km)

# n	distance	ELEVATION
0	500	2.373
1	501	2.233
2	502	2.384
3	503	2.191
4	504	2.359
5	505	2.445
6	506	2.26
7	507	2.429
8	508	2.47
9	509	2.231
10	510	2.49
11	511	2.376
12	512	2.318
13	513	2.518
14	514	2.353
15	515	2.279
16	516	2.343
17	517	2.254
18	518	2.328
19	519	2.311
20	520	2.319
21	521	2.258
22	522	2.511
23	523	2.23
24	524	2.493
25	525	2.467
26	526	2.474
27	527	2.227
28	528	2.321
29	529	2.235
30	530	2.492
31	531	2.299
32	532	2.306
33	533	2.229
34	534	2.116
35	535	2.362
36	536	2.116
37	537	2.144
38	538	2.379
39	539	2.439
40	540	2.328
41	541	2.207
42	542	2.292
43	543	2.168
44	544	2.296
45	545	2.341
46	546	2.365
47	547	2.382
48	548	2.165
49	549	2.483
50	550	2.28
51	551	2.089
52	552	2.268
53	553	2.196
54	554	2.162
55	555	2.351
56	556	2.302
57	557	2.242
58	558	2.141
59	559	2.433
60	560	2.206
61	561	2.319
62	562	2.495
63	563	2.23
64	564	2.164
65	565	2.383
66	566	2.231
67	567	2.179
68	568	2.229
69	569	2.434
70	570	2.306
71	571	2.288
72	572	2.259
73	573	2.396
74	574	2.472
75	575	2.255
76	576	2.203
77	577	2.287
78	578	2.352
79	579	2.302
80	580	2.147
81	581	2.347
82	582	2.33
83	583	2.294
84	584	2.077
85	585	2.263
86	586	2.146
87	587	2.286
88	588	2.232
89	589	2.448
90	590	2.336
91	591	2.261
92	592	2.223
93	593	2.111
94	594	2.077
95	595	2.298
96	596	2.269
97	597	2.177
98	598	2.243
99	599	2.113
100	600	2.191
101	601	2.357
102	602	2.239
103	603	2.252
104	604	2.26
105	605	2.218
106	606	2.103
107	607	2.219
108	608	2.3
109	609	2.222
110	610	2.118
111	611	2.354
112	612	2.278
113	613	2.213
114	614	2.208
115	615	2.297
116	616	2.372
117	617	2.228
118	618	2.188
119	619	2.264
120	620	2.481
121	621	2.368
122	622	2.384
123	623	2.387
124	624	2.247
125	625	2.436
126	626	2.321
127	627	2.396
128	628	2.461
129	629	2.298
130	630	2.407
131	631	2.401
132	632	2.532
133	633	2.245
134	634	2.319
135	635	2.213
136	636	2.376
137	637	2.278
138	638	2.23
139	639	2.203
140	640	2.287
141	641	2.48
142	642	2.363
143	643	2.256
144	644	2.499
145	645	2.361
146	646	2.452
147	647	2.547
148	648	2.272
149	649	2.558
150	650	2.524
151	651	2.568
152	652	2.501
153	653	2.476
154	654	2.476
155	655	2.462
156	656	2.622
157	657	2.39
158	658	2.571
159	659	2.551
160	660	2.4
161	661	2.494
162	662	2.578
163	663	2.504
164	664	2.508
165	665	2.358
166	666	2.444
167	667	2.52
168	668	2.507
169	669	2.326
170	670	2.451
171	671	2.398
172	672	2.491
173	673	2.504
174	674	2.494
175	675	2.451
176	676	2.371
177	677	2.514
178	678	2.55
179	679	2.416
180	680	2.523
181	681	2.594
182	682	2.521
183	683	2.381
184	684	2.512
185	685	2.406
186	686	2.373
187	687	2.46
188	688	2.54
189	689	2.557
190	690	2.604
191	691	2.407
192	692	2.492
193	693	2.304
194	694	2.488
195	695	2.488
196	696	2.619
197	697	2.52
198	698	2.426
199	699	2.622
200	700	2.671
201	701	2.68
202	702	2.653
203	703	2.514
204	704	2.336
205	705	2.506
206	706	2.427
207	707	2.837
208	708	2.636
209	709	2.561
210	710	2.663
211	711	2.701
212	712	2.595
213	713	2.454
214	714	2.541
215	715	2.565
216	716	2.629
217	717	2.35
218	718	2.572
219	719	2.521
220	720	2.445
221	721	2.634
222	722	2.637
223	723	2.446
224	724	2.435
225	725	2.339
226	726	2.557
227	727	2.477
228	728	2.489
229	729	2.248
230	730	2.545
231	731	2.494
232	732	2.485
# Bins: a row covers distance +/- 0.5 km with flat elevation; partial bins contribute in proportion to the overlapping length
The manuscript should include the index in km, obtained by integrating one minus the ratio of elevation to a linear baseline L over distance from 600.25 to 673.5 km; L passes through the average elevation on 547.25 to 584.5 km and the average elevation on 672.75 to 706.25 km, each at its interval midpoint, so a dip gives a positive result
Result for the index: 1.0 km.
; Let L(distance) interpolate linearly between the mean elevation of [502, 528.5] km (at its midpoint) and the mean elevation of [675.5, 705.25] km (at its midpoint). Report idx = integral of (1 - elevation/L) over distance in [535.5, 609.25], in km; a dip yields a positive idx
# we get 4.3 km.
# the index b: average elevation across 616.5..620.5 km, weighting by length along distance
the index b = 2.29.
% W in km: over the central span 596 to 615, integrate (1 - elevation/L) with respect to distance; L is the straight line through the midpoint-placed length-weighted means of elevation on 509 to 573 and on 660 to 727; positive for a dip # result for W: 1.3 km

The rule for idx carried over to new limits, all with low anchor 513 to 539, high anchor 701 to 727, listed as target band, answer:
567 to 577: 0.3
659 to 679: 0.2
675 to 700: 0.2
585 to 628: 2.7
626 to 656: 0.7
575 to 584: 0.4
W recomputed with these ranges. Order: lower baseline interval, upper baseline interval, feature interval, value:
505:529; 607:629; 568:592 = 0.39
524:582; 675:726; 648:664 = -0.34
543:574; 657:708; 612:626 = 0.46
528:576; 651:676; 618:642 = 0.74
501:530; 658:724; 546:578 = 1.44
